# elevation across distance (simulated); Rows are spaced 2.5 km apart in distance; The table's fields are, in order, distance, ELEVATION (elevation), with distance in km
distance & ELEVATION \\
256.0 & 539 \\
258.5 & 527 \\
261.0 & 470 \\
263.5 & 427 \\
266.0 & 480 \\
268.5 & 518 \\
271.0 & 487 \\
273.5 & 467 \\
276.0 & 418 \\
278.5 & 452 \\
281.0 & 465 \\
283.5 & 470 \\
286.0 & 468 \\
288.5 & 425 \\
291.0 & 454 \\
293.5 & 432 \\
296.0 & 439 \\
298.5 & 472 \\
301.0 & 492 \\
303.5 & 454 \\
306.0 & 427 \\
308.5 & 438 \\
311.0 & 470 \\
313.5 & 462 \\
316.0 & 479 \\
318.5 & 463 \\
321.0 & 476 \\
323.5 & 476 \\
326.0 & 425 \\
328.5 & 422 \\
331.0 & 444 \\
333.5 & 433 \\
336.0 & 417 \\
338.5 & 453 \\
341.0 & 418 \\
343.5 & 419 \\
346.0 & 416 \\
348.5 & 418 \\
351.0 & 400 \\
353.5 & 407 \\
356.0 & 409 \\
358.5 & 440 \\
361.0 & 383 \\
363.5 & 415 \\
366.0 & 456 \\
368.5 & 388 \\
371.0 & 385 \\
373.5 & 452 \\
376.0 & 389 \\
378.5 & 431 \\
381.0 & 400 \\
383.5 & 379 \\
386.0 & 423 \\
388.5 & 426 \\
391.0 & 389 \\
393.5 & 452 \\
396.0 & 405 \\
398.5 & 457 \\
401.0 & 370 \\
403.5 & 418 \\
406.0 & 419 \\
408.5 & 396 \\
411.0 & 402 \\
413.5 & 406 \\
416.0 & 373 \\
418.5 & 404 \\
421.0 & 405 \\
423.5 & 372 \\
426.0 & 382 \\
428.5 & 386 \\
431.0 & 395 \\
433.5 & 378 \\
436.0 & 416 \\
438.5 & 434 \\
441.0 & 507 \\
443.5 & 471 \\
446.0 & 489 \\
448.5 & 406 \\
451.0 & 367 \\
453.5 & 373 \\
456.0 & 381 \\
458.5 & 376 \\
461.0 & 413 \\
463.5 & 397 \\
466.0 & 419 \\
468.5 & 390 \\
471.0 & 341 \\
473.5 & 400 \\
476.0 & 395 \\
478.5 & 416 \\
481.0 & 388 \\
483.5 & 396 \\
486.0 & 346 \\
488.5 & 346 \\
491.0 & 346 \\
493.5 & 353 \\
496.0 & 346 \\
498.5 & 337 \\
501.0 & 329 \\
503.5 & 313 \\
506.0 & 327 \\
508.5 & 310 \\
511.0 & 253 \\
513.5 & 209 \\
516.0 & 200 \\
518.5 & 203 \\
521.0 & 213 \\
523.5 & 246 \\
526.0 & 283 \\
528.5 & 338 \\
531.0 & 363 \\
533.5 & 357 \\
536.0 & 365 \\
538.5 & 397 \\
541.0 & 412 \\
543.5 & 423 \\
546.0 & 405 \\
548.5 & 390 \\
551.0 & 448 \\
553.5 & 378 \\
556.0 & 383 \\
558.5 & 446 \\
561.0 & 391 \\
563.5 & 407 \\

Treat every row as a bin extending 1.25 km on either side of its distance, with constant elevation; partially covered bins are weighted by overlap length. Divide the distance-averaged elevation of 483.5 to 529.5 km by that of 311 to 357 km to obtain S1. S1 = 0.68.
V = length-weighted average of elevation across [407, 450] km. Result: 413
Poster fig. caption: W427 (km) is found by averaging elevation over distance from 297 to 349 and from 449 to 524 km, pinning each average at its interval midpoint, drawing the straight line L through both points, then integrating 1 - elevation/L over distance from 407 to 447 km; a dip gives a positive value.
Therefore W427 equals -3.74 km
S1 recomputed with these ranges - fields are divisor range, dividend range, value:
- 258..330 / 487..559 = 0.73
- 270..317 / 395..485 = 0.89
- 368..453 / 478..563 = 0.83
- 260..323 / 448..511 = 0.79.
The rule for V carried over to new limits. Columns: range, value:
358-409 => 413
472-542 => 328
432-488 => 404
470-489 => 380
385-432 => 404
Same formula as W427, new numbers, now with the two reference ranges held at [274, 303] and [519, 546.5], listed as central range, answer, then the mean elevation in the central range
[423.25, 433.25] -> 0.11 km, 384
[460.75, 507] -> -0.55 km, 368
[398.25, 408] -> -0.24 km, 410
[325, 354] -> 0.47 km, 423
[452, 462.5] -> -0.29 km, 386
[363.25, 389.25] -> 0.01 km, 413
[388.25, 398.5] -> -0.43 km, 422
